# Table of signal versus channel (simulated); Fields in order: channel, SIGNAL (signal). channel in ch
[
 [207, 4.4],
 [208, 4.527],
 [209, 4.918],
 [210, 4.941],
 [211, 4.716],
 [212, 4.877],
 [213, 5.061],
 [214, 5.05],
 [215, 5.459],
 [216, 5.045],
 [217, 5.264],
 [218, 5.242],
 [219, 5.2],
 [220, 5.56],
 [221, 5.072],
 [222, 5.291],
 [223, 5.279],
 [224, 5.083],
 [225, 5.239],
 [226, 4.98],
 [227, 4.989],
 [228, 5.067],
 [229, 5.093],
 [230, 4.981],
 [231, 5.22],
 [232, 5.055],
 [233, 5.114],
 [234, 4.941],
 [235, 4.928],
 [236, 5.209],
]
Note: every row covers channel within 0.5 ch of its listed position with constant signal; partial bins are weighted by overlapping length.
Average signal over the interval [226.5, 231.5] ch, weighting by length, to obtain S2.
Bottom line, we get 5.07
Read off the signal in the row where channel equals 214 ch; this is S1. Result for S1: 5.05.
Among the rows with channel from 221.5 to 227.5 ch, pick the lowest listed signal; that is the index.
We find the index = 4.98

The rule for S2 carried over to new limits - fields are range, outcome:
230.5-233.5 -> 5.13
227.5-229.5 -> 5.08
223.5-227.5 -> 5.07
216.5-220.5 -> 5.32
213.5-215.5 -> 5.25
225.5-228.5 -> 5.01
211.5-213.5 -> 4.97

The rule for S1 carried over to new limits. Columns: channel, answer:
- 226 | 4.98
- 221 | 5.072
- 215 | 5.459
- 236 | 5.209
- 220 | 5.56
